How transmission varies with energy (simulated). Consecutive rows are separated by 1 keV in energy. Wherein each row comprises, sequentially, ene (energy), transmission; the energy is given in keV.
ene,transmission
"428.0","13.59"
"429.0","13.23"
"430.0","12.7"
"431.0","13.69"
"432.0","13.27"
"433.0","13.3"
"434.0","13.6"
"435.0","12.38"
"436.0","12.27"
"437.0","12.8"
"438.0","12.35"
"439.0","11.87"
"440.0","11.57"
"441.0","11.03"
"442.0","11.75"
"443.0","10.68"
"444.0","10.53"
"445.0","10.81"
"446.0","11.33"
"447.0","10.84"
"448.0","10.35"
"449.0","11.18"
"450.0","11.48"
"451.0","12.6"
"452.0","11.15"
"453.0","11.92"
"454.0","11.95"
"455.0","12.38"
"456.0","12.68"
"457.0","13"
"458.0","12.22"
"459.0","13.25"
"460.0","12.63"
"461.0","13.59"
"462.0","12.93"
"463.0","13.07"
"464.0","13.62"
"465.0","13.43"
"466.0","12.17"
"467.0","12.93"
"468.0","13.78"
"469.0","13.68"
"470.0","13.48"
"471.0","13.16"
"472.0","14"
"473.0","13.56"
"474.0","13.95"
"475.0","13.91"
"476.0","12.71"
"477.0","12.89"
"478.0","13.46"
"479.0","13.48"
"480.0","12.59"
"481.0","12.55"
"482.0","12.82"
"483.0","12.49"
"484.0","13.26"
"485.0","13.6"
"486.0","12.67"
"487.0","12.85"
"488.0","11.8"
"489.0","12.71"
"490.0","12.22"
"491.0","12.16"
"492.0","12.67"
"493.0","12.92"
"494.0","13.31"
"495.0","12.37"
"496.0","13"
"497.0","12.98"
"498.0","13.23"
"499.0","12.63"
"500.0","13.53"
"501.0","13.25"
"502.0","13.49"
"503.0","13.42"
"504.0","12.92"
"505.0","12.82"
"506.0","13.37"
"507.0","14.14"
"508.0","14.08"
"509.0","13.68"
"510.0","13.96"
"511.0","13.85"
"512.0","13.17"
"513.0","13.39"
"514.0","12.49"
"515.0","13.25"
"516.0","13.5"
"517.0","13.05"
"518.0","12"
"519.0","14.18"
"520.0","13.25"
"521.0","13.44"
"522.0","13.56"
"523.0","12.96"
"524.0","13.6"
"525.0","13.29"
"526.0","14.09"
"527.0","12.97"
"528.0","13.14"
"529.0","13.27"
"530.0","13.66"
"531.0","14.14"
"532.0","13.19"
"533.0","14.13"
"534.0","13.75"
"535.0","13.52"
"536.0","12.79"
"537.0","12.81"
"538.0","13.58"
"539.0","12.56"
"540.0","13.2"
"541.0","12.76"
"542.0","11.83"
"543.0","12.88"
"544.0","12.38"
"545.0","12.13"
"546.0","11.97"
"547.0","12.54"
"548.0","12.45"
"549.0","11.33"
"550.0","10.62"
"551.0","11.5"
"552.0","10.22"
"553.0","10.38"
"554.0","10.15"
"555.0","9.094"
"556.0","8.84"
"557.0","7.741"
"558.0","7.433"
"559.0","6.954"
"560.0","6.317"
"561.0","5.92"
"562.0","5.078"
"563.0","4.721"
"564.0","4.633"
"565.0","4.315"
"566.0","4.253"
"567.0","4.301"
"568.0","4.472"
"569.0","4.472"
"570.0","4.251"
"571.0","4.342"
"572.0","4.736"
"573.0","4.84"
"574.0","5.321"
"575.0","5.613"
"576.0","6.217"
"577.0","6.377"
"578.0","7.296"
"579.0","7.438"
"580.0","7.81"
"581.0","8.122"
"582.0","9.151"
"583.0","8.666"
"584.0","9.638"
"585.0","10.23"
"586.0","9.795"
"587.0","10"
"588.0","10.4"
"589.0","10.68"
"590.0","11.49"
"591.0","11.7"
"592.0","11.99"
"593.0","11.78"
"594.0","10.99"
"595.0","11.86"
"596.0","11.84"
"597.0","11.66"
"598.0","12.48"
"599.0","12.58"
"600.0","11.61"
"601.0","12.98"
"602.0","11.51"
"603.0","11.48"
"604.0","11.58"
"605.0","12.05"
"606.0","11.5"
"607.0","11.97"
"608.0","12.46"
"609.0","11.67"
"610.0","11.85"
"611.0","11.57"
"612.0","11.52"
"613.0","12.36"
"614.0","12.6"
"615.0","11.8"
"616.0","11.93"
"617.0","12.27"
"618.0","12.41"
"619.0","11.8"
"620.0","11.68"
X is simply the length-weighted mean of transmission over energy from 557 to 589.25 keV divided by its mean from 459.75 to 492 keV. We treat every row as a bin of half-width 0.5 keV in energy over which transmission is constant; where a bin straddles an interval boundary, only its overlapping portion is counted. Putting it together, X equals 0.51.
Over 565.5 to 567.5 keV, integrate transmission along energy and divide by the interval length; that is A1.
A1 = 4.28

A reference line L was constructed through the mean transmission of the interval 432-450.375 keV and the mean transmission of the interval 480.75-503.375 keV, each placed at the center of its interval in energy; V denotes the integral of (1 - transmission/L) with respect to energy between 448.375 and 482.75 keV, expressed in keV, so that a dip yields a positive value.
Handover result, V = -1.7 keV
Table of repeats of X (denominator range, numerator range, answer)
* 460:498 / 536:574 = 0.67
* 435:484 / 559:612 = 0.71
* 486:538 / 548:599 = 0.63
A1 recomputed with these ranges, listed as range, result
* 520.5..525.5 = 13.4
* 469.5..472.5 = 13.5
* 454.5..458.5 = 12.6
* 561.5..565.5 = 4.69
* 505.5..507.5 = 13.8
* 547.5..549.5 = 11.9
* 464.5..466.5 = 12.8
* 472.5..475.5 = 13.8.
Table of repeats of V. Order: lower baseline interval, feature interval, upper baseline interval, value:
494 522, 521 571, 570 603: 5.1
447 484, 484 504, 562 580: -4.1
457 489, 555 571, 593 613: 8.6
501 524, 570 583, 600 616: 6.2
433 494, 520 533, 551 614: -3.4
